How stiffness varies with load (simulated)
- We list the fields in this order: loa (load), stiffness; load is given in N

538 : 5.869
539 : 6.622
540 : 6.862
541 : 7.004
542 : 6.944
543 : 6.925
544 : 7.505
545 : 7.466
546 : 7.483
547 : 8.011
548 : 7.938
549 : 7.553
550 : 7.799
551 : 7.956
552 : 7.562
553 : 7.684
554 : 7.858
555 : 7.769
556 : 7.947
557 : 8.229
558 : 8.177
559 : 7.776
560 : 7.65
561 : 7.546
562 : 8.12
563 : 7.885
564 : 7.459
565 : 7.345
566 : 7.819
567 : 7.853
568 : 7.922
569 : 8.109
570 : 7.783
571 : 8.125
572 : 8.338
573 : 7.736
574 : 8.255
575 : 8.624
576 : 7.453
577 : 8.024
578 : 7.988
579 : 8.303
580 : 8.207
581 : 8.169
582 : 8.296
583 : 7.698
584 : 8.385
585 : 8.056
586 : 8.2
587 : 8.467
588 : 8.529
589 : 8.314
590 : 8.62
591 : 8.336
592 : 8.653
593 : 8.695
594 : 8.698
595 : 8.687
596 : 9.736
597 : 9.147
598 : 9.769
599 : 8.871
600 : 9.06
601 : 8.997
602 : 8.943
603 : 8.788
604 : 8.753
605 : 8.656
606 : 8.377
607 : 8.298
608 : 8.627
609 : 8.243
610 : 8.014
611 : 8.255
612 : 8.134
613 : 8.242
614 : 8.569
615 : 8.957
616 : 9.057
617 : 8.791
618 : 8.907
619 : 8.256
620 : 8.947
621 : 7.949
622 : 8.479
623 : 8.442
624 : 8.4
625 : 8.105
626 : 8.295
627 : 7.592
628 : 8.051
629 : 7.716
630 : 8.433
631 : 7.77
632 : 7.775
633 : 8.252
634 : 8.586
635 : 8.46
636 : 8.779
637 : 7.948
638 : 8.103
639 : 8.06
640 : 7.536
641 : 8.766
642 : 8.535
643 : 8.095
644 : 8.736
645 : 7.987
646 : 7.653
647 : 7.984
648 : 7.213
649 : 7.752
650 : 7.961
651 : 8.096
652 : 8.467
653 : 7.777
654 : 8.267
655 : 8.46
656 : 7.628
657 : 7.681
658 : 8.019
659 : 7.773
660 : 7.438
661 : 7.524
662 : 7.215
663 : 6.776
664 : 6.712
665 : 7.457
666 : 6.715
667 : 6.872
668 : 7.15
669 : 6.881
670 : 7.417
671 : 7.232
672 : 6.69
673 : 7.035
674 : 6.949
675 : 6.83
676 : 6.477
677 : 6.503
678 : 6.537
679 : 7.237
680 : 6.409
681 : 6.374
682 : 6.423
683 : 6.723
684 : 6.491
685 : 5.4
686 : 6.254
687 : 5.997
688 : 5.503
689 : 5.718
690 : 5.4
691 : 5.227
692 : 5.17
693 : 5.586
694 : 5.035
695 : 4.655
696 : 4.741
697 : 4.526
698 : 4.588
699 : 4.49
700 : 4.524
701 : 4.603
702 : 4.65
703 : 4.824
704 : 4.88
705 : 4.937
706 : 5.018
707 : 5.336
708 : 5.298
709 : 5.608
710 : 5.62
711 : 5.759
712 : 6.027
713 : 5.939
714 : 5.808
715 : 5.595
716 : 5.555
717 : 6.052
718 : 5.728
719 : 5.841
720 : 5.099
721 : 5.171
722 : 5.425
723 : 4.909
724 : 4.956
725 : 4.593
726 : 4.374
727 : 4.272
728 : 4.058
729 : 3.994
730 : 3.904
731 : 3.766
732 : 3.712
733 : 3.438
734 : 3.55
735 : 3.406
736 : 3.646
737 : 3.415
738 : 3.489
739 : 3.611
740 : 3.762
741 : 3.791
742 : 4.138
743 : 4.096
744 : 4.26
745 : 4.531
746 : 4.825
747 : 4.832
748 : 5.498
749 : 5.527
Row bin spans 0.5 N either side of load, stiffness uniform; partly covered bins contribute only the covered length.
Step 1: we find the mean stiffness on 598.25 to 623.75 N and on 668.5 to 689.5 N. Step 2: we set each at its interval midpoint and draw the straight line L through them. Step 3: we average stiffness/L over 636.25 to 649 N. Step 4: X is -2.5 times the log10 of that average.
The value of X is -0.06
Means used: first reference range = 8.59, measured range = 8.05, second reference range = 6.53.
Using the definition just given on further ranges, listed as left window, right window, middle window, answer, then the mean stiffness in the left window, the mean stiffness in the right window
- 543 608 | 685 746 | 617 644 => -0.20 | 8.19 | 4.8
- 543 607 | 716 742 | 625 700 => -0.17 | 8.18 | 4.34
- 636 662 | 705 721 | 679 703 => 0.18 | 7.98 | 5.58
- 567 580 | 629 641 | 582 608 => -0.07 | 8.05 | 8.16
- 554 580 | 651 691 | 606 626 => -0.14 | 7.93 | 6.93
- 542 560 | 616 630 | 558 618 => -0.04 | 7.72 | 8.33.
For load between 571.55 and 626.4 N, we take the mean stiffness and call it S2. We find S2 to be 8.49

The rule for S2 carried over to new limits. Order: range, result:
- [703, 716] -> 5.46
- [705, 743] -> 4.69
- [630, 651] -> 8.11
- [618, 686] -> 7.62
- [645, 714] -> 6.39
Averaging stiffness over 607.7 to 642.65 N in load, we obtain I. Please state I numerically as 8.31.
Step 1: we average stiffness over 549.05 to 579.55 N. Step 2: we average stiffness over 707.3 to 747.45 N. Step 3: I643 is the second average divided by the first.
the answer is 0.59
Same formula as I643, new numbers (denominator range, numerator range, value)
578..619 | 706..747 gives 0.54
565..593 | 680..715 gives 0.66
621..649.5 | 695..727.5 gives 0.63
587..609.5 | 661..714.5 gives 0.68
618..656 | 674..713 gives 0.68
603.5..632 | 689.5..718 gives 0.62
